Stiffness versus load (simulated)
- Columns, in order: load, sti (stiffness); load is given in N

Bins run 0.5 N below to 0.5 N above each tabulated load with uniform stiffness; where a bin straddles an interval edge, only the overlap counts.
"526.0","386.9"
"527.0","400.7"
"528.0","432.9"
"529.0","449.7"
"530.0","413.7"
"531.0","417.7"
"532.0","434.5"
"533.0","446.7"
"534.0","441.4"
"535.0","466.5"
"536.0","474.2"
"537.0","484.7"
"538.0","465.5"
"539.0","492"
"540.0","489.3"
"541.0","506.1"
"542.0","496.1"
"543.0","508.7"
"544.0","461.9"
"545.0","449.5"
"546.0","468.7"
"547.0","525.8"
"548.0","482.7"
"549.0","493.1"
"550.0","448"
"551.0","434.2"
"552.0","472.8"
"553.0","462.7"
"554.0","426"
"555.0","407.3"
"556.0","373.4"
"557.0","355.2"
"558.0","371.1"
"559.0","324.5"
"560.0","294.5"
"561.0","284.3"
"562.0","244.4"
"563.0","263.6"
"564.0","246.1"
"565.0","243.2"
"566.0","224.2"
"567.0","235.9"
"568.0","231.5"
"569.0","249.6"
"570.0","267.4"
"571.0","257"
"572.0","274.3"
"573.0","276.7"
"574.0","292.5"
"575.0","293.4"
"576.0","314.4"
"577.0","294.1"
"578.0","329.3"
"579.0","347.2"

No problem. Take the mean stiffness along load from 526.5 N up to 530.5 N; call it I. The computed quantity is 424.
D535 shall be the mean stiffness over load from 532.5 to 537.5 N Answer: 463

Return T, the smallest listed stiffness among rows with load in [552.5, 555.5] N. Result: 407.3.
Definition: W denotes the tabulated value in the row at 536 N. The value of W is 474.2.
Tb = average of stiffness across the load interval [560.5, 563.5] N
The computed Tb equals 264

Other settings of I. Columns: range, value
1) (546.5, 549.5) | 501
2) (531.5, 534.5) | 441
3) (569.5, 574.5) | 274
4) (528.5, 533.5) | 432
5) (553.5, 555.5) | 417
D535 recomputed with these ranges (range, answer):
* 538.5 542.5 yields 496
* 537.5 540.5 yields 482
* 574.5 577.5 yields 301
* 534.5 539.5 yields 477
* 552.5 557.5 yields 405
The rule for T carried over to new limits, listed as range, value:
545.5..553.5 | 434.2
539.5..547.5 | 449.5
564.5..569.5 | 224.2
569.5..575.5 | 257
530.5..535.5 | 417.7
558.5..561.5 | 284.3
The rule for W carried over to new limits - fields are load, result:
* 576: 314.4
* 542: 496.1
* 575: 293.4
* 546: 468.7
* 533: 446.7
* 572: 274.3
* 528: 432.9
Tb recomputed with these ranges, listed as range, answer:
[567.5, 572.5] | 256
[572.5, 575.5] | 288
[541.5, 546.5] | 477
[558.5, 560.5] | 310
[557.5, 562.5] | 304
